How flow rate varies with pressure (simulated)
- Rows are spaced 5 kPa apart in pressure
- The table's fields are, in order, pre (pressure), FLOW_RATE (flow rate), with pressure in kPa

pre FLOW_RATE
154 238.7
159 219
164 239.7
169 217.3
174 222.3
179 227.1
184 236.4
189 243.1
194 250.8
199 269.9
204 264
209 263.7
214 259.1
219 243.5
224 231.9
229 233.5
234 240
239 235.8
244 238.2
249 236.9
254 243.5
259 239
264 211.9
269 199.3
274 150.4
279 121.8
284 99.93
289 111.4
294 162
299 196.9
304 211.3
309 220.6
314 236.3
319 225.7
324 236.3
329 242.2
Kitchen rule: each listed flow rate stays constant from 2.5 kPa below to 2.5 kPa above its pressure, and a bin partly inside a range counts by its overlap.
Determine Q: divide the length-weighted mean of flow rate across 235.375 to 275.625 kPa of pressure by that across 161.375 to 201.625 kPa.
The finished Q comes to 0.9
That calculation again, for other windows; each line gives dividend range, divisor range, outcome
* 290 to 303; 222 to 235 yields 0.75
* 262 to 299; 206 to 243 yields 0.63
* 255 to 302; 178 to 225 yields 0.67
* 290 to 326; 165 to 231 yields 0.86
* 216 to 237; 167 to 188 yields 1.05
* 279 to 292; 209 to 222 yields 0.44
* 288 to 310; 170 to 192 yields 0.79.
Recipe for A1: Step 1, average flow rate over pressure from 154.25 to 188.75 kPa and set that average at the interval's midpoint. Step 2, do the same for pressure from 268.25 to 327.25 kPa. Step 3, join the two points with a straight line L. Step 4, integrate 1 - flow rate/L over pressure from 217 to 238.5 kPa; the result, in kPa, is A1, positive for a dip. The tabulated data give -3.0 kPa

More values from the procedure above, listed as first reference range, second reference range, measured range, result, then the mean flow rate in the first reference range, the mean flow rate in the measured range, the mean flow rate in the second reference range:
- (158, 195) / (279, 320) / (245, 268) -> -4.01 kPa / 232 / 231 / 178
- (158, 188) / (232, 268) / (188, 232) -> -3.91 kPa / 228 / 251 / 233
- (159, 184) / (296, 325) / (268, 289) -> 8.17 kPa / 227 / 135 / 219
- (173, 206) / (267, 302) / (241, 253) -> -3.30 kPa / 246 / 238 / 149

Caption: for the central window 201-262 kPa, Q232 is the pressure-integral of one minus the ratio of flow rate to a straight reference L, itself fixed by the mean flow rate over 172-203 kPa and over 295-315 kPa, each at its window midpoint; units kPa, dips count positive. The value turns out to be -3.5 kPa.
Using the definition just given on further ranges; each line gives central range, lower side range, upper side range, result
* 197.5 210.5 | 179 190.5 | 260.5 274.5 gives -2.20 kPa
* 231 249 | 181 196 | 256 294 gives -3.94 kPa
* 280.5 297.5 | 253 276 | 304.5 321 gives 6.94 kPa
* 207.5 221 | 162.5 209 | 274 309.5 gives -2.21 kPa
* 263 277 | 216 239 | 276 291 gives -3.77 kPa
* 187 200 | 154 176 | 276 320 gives -2.32 kPa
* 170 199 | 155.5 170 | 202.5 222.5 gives 0.24 kPa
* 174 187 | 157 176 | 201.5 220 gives 0.28 kPa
